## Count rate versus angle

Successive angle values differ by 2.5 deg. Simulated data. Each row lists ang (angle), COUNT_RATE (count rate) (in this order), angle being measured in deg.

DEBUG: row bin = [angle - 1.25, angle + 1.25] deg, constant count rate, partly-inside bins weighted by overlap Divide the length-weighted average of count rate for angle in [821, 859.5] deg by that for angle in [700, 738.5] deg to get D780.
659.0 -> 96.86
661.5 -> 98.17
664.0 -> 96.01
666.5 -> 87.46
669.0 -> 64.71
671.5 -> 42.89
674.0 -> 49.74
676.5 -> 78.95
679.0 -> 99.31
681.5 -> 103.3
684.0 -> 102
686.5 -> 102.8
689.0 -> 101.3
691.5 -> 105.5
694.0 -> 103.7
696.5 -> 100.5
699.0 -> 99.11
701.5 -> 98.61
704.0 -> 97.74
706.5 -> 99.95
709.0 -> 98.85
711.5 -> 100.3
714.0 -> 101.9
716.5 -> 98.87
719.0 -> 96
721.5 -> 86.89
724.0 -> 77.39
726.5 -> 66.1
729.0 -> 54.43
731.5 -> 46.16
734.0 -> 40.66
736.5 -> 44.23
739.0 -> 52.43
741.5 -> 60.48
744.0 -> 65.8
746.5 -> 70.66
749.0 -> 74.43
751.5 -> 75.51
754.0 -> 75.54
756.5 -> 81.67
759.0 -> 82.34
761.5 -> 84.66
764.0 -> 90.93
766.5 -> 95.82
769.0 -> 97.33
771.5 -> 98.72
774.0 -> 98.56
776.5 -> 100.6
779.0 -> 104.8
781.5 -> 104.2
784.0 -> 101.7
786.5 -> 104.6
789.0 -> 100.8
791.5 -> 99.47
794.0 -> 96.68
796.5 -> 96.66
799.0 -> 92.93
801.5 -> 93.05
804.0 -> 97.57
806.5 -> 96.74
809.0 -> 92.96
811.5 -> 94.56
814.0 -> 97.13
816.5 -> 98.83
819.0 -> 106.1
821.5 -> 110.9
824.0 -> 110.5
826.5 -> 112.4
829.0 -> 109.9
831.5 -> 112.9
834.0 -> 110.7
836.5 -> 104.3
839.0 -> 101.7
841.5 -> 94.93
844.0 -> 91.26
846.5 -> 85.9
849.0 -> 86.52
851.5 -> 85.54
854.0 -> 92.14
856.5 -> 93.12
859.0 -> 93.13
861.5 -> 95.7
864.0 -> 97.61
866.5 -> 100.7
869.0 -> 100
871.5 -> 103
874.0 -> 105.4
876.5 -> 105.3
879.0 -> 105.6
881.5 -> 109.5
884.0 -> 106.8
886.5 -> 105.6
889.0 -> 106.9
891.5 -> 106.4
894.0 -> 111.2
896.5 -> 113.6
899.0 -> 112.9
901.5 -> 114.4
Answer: 1.2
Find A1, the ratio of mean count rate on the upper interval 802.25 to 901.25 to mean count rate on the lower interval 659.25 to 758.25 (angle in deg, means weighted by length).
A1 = 1.2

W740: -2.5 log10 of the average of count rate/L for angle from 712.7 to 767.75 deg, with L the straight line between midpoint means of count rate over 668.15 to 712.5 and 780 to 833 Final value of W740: 0.29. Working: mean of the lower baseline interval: 91.8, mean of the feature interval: 73.8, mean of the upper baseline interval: 102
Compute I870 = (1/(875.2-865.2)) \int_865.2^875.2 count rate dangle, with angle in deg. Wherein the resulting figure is 102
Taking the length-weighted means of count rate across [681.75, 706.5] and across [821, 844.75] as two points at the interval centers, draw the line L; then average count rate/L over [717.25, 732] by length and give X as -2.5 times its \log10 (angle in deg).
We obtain 0.361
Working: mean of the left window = 101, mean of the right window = 106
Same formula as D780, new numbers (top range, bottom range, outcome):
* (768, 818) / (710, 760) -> 1.35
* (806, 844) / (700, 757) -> 1.35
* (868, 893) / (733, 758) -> 1.64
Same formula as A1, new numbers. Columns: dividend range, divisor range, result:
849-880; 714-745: 1.45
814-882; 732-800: 1.19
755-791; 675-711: 0.97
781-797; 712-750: 1.44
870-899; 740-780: 1.27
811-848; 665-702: 1.15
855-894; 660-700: 1.14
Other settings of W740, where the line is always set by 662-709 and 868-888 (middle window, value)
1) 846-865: 0.14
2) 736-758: 0.38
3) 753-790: 0.03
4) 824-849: 0.00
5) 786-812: 0.03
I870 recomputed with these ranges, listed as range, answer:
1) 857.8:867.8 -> 96.8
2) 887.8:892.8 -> 107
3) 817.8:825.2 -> 109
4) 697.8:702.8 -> 98.8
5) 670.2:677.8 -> 57.5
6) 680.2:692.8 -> 103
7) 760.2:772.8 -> 93.5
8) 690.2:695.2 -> 105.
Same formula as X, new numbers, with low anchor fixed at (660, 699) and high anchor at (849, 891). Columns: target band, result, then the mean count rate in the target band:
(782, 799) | -0.04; 99.7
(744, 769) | 0.16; 81.3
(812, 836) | -0.10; 107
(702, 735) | 0.11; 82.6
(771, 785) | -0.07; 102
